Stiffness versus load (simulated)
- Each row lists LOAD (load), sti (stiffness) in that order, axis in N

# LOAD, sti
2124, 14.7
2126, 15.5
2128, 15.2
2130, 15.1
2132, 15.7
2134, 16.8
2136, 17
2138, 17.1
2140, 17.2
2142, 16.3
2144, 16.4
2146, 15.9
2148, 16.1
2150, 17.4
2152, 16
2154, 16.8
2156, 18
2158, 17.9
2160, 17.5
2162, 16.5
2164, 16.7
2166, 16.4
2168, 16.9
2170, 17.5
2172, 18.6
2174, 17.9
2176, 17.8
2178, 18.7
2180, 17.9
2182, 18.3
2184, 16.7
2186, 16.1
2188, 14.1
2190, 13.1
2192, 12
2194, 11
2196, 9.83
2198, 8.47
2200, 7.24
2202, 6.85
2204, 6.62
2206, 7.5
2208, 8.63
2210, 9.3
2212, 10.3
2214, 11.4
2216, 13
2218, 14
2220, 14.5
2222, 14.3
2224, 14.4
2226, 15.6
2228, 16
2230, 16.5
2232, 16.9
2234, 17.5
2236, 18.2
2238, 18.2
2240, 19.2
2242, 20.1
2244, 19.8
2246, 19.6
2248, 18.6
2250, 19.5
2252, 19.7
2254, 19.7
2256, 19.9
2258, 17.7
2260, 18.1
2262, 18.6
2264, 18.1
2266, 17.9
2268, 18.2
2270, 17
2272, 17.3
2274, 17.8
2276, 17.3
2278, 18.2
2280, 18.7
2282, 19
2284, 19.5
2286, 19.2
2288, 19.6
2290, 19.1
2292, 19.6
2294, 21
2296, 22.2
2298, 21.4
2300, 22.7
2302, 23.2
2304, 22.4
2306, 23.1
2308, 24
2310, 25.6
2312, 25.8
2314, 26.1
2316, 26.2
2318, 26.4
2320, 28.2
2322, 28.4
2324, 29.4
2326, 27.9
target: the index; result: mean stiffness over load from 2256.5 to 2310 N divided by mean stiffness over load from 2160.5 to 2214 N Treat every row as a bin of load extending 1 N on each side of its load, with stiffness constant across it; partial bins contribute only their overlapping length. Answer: 1.46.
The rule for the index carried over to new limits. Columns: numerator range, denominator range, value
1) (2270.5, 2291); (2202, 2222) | 1.75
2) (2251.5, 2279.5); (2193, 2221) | 1.84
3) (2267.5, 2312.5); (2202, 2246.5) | 1.42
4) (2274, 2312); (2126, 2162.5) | 1.26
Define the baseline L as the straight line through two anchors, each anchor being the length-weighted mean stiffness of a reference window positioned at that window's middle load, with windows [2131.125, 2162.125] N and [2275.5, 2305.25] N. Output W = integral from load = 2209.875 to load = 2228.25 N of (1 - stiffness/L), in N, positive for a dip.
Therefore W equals 5.2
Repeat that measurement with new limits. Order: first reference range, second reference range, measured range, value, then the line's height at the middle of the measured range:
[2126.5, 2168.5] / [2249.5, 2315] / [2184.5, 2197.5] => 3.7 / 17.8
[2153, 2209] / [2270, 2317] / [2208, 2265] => 3.9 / 17.7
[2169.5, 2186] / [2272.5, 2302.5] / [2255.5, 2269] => 0.7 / 19.3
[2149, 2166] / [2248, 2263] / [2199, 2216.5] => 8.9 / 18.1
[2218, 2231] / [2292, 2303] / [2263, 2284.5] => 1.8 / 19.7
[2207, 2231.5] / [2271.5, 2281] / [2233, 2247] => -3.8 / 14.9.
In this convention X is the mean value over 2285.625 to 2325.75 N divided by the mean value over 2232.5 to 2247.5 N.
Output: 1.26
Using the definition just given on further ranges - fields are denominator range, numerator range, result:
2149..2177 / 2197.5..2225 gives 0.61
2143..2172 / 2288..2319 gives 1.37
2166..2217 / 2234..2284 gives 1.42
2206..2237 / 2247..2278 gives 1.33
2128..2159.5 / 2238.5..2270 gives 1.14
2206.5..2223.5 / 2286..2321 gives 1.96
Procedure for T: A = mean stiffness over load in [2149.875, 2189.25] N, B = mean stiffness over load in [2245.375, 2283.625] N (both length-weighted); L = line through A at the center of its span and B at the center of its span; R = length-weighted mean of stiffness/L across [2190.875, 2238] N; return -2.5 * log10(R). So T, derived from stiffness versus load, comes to 0.40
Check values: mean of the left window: 17.2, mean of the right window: 18.5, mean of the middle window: 12.3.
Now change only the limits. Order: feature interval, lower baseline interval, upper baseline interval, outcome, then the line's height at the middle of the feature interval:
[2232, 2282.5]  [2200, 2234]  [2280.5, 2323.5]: -0.09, 17.3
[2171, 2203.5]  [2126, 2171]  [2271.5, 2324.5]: 0.28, 18.1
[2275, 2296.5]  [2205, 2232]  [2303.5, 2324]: 0.14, 22.1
